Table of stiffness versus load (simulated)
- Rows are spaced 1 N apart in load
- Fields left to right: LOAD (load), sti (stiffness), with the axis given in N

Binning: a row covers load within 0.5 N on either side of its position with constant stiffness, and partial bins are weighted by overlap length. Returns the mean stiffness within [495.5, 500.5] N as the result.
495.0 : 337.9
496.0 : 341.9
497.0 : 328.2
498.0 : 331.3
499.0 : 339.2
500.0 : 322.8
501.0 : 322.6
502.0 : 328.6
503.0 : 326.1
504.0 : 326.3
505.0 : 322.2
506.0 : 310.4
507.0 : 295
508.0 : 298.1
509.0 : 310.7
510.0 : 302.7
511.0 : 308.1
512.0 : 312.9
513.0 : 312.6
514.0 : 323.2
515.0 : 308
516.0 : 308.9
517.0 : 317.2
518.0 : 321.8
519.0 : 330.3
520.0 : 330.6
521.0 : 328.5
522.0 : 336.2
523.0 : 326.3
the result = 333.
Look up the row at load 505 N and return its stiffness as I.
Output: 322.2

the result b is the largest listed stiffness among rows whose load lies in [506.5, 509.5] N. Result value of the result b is 310.7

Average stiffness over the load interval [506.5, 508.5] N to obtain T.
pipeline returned 297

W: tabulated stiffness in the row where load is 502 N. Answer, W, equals 328.6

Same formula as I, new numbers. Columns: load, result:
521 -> 328.5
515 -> 308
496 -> 341.9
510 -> 302.7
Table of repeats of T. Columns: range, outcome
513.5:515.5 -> 316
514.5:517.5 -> 311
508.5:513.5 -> 309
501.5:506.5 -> 323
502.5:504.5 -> 326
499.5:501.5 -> 323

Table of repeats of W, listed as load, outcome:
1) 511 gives 308.1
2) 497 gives 328.2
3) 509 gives 310.7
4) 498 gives 331.3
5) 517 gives 317.2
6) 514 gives 323.2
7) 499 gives 339.2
